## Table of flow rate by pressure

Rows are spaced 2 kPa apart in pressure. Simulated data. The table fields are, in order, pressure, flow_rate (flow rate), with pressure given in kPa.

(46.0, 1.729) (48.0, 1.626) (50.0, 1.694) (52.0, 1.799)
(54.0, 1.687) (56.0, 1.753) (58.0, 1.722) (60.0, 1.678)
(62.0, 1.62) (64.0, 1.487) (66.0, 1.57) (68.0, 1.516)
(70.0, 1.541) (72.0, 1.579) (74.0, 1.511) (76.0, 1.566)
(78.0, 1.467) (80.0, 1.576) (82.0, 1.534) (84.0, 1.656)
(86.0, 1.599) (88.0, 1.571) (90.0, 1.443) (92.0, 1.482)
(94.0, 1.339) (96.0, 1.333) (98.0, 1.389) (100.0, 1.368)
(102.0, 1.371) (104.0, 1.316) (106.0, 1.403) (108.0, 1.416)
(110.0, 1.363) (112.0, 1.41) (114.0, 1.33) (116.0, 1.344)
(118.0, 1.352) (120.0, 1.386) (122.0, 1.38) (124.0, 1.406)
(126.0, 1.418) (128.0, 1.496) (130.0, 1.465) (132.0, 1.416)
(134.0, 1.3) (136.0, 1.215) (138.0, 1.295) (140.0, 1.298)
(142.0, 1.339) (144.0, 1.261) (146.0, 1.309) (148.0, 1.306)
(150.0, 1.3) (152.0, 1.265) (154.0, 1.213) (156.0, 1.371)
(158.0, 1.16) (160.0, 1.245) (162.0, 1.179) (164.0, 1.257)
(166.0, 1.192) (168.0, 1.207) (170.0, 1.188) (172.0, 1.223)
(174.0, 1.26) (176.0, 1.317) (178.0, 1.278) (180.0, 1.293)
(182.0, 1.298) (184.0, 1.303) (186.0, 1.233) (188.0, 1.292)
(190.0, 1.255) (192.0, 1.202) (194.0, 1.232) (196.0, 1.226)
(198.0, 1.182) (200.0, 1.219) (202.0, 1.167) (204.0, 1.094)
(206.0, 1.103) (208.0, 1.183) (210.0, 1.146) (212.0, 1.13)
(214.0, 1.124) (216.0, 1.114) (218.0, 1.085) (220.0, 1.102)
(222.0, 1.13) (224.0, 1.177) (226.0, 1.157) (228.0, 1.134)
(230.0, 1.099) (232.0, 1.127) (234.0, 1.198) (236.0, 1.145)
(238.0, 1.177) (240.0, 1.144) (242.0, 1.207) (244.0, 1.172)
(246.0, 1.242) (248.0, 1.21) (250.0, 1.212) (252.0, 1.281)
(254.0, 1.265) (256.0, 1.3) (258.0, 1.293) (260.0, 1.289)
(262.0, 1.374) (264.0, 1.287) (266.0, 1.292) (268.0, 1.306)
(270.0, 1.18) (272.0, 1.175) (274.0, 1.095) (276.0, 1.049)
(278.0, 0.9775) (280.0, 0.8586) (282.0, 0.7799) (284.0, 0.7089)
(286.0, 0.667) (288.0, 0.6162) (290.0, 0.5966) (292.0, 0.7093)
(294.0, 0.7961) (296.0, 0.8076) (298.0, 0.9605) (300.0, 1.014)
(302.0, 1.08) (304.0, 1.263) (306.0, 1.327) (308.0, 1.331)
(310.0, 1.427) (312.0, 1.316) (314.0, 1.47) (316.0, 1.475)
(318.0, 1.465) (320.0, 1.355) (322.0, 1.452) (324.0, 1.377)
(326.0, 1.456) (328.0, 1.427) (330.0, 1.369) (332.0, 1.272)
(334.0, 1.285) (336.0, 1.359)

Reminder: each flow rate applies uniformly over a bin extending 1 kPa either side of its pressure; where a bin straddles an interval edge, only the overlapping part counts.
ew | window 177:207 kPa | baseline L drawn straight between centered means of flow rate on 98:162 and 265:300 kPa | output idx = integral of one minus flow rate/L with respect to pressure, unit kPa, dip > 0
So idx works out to -1.5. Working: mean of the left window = 1.34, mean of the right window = 0.919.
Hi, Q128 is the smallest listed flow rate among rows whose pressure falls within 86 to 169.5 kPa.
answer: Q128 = 1.16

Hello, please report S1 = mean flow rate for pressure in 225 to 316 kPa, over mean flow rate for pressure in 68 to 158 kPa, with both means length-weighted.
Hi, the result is 0.80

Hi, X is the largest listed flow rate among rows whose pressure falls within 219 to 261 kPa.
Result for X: 1.3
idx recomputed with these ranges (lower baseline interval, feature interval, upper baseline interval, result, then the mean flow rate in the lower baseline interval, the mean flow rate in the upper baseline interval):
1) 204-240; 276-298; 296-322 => 8.27 kPa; 1.14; 1.28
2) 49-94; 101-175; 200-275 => 5.85 kPa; 1.59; 1.19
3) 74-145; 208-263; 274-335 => 1.63 kPa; 1.41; 1.12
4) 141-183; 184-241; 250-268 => 4.97 kPa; 1.26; 1.29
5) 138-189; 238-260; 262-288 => -3.04 kPa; 1.26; 1.03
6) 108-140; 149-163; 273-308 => 0.39 kPa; 1.37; 0.913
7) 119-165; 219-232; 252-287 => 0.58 kPa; 1.32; 1.12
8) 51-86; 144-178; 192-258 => 2.48 kPa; 1.6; 1.17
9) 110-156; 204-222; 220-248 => 1.16 kPa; 1.34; 1.16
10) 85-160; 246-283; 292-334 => 3.01 kPa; 1.36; 1.26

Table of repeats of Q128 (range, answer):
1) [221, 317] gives 0.5966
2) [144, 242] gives 1.085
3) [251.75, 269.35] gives 1.265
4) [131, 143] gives 1.215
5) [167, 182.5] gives 1.188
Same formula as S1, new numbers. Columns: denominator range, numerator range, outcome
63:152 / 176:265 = 0.85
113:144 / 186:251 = 0.86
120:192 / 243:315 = 0.85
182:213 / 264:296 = 0.77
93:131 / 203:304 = 0.79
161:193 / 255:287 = 0.88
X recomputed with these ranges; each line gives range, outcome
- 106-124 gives 1.416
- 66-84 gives 1.656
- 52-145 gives 1.799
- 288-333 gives 1.475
